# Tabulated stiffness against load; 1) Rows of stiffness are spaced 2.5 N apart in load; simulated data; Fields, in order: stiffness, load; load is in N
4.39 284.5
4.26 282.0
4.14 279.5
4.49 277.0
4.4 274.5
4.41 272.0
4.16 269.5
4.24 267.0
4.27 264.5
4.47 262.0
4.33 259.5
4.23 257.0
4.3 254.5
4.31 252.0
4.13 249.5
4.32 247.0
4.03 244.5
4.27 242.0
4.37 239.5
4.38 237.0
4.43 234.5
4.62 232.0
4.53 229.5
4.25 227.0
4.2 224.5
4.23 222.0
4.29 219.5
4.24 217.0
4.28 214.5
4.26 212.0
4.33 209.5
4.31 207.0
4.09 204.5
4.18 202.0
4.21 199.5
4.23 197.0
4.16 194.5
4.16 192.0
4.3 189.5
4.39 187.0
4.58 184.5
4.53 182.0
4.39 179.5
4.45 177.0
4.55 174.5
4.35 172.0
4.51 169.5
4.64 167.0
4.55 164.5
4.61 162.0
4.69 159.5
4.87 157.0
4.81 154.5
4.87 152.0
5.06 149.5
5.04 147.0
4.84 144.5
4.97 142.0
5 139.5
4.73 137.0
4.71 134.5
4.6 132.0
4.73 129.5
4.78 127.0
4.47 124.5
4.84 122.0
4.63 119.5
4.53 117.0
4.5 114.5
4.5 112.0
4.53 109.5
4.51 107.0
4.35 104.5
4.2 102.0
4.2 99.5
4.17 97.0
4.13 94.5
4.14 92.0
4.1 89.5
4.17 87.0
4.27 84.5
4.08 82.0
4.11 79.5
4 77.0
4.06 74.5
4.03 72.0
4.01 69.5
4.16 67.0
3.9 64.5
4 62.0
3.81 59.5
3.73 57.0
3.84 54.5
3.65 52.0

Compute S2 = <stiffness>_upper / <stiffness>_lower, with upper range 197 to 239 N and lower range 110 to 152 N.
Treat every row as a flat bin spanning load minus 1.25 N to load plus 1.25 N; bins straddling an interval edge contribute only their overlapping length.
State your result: 0.91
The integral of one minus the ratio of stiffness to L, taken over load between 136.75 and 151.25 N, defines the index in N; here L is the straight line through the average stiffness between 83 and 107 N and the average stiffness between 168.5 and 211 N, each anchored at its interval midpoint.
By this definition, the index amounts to -2.3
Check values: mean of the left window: 4.21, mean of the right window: 4.33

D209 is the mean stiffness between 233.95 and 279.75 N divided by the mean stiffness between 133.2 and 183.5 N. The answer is 0.91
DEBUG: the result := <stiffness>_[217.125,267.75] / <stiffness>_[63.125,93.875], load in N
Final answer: 1.1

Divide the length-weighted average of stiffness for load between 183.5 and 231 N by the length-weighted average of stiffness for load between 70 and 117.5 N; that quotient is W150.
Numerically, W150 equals 1.01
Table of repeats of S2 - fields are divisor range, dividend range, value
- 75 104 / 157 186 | 1.10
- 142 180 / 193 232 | 0.91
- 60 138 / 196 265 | 0.99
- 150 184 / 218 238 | 0.95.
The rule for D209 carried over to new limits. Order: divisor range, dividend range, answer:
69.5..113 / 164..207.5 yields 1.04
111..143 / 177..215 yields 0.92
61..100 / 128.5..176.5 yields 1.16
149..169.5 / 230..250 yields 0.92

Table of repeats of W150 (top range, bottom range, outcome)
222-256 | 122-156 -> 0.90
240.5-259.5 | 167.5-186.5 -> 0.94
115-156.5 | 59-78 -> 1.20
